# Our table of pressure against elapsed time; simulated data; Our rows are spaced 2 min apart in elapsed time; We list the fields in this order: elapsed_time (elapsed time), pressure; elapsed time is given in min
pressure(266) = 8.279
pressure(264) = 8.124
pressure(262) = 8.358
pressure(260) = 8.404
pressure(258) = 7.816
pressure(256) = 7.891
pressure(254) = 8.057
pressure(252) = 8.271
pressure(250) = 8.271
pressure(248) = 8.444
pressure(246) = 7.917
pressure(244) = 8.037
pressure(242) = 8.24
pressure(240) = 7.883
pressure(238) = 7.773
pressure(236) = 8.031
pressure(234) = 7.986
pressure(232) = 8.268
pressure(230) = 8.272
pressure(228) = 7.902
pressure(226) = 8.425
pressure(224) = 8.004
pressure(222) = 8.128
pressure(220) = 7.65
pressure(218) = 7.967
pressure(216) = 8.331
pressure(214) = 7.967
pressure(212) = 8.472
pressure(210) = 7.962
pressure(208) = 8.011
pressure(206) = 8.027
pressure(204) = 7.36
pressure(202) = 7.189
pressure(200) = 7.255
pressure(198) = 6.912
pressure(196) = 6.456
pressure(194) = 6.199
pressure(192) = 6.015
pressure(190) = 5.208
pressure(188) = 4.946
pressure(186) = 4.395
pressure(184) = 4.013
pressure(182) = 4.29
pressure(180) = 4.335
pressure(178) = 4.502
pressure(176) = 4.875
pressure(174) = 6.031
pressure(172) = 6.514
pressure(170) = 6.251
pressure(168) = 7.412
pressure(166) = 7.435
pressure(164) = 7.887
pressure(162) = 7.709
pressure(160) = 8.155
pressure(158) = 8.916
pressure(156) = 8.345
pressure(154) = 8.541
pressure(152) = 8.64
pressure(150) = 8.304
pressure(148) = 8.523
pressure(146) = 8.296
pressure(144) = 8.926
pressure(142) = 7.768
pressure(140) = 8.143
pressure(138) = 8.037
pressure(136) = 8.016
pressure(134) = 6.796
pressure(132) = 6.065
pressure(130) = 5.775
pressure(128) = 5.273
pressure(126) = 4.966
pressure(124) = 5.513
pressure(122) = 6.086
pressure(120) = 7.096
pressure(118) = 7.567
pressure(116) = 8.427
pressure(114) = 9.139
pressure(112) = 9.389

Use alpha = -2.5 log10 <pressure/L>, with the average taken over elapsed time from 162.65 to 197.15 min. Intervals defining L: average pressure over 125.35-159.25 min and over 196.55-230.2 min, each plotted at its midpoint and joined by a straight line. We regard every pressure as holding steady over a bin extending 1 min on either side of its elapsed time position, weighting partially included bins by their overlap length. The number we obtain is 0.33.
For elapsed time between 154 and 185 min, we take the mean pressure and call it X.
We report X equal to 6.51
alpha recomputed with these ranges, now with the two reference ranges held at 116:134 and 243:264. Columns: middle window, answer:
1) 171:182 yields 0.33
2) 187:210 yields 0.09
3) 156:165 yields -0.21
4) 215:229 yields -0.05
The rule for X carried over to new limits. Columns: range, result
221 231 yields 8.15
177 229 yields 6.77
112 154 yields 7.44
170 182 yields 5.25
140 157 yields 8.4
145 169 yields 8.18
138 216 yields 7.04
